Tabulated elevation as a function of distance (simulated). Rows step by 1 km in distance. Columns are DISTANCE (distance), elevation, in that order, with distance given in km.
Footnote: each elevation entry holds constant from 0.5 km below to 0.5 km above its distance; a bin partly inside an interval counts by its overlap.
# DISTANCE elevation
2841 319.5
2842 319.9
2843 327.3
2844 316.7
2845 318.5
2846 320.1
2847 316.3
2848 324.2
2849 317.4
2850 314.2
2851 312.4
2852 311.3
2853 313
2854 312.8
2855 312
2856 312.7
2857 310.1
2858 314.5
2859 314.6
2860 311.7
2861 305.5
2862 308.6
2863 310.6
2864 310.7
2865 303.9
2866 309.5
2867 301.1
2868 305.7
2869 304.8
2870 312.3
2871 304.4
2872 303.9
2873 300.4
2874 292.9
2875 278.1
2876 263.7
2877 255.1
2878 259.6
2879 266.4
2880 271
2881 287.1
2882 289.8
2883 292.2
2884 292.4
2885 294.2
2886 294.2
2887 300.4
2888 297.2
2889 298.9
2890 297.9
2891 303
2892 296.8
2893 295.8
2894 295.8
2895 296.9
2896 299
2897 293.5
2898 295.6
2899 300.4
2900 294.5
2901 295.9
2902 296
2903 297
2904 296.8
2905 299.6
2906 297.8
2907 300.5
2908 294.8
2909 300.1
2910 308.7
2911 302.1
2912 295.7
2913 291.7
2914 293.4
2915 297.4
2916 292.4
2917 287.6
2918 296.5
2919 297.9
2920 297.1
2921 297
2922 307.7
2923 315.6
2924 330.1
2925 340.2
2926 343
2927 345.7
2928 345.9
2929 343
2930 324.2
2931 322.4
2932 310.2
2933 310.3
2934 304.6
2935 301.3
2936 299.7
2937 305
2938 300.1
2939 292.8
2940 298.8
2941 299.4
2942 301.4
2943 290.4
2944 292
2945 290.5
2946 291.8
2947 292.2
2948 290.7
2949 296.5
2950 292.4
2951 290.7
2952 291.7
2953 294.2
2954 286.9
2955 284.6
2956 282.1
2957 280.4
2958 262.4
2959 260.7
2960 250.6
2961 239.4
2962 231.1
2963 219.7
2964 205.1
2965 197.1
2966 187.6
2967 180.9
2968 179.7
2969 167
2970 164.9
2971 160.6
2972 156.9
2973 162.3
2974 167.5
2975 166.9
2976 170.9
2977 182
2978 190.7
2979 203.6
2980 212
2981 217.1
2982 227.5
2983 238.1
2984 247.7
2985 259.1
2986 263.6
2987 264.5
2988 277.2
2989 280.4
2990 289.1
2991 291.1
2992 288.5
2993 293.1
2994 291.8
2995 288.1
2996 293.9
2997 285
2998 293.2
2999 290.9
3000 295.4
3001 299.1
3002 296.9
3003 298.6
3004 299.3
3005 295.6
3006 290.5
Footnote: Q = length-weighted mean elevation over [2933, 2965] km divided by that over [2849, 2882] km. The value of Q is 0.9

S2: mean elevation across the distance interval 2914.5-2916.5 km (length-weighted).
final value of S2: 295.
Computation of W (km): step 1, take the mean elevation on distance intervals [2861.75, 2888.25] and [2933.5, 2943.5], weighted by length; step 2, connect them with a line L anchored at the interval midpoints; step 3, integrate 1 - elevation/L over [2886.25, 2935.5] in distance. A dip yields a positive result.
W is -1.4 km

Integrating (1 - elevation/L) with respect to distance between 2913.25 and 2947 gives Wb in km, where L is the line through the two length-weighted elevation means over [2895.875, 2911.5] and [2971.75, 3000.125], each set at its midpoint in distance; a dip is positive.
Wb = -3.2 km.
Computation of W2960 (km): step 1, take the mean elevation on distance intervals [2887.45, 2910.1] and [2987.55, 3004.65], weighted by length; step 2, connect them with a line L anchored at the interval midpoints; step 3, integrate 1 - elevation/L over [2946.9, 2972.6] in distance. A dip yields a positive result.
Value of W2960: 4.8 km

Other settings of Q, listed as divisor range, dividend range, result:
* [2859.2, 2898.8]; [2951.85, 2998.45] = 0.80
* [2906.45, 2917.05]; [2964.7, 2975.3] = 0.58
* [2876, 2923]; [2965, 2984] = 0.64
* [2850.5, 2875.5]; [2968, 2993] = 0.71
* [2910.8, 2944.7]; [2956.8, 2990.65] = 0.70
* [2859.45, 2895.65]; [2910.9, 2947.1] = 1.04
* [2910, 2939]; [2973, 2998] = 0.79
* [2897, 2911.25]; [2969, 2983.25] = 0.62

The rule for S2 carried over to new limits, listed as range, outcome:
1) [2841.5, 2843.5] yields 324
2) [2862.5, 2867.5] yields 307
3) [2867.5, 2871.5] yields 307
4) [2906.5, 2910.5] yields 301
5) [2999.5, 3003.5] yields 298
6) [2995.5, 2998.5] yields 291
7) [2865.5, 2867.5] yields 305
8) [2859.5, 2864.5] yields 309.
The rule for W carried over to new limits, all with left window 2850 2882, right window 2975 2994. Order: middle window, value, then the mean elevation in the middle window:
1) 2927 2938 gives -2.02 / 317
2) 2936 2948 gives -1.47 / 296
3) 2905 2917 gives -0.83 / 297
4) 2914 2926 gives -1.43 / 306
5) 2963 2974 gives 3.21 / 178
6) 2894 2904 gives -0.45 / 297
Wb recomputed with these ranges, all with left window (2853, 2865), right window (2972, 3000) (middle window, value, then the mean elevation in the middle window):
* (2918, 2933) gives -2.5 km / 322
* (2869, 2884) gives 0.8 km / 285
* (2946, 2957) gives -1.1 km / 290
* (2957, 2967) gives 1.1 km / 228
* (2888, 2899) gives -0.2 km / 297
